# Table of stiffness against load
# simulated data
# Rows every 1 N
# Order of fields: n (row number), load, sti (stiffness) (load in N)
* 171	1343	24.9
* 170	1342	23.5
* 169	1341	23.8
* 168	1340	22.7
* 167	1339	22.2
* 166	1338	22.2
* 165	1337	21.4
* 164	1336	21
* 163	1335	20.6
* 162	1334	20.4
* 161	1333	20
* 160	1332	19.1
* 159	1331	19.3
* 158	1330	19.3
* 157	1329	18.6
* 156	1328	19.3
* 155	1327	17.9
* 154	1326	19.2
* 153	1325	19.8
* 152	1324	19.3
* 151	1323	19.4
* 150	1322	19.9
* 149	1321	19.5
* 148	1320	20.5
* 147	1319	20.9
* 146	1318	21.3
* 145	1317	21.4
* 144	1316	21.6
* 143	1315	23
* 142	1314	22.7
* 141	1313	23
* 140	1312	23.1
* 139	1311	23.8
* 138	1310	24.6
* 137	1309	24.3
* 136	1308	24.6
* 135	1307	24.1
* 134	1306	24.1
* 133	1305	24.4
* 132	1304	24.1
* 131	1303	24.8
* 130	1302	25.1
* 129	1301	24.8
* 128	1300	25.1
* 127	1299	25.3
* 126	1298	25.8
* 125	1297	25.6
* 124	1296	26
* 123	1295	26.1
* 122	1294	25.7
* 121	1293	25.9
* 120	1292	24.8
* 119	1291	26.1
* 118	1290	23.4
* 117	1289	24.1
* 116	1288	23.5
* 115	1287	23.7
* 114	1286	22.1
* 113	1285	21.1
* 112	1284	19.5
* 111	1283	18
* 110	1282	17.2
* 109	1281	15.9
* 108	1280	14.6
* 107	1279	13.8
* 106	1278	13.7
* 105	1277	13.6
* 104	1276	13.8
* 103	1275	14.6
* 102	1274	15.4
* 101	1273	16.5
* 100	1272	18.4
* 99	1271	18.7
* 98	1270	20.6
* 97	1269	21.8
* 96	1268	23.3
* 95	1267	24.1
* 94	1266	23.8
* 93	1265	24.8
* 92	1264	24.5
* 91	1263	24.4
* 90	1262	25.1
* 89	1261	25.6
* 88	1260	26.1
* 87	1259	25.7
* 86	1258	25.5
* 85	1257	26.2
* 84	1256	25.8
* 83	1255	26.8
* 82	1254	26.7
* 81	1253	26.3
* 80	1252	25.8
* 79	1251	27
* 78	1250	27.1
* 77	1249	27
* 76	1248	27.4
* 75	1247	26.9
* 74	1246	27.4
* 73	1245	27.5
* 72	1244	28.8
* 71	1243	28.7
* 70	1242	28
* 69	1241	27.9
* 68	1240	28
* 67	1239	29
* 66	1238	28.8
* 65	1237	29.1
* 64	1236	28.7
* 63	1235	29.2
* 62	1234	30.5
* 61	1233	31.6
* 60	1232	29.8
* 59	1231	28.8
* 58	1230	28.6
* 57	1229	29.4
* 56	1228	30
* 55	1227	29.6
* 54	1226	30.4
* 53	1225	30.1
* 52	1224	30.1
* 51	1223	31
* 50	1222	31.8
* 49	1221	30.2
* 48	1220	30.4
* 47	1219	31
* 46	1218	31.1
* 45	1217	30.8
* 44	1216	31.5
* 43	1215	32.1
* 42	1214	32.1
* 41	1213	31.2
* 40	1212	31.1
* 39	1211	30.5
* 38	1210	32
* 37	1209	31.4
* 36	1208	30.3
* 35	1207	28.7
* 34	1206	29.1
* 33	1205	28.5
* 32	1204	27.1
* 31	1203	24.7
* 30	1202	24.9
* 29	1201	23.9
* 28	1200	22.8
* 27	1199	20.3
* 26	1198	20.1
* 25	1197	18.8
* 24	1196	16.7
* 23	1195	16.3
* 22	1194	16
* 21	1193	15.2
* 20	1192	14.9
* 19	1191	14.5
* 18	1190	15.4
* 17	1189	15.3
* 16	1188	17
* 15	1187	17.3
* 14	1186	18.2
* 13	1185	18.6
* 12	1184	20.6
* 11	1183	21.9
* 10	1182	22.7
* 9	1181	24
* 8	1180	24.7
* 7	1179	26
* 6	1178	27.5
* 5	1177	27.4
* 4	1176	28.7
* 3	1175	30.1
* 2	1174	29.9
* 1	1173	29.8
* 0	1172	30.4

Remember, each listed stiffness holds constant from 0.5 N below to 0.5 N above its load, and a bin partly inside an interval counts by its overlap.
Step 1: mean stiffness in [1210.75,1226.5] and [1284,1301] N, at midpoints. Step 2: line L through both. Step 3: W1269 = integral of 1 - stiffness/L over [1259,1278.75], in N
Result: 4.6 N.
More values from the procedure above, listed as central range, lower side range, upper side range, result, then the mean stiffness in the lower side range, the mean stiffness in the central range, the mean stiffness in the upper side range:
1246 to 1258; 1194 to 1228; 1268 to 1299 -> -1.5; 27.8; 26.6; 20.5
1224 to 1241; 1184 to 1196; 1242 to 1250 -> -3.1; 16.4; 29.4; 27.7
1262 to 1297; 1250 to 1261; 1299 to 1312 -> 6.2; 26.2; 20.8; 24.5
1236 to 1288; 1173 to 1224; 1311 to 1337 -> -1.0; 25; 23.2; 20.5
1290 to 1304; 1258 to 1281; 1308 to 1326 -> -2.9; 20.2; 25.3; 21.7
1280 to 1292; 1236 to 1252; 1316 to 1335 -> 1.2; 27.9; 21.2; 19.8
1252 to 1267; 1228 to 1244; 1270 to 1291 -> -1.3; 29.1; 25.5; 18.3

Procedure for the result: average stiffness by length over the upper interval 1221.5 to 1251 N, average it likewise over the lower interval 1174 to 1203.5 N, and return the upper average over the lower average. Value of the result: 1.4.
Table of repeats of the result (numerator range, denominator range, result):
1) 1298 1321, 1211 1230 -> 0.76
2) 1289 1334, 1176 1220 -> 0.94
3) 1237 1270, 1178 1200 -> 1.38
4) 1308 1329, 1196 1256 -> 0.75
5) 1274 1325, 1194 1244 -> 0.77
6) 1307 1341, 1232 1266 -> 0.78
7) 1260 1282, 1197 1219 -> 0.69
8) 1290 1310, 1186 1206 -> 1.27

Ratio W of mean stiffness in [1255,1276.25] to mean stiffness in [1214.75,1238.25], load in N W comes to 0.74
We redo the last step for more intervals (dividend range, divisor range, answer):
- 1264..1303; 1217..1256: 0.74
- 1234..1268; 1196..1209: 1.08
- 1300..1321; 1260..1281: 1.19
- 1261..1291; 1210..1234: 0.65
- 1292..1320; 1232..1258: 0.86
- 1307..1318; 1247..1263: 0.88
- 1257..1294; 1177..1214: 0.92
